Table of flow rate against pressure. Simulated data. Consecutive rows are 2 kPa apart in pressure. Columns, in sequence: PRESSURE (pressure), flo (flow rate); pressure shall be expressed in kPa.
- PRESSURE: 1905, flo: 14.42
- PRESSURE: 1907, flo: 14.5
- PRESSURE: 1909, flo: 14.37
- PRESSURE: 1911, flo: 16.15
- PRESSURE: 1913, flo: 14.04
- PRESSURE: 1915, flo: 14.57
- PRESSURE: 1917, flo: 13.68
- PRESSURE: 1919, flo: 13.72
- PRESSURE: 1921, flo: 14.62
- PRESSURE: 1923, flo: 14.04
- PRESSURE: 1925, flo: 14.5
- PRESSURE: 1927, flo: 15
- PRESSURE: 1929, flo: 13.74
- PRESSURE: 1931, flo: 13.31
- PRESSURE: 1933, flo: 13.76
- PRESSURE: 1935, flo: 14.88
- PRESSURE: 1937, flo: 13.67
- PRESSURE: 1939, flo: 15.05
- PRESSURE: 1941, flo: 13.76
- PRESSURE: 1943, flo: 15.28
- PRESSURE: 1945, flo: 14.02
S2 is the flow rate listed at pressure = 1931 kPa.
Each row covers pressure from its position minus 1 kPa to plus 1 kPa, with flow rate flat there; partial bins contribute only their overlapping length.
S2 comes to 13.31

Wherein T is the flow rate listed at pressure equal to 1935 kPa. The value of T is 14.88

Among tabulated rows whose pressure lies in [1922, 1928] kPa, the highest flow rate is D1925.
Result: 15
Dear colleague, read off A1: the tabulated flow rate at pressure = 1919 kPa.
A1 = 13.72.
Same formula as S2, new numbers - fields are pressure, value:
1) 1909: 14.37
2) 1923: 14.04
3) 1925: 14.5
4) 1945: 14.02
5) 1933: 13.76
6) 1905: 14.42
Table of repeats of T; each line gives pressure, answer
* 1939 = 15.05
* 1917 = 13.68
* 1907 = 14.5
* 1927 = 15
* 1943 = 15.28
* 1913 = 14.04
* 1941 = 13.76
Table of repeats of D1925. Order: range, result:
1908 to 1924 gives 16.15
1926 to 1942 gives 15.05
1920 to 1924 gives 14.62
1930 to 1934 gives 13.76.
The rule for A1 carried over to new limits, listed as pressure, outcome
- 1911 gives 16.15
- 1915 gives 14.57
